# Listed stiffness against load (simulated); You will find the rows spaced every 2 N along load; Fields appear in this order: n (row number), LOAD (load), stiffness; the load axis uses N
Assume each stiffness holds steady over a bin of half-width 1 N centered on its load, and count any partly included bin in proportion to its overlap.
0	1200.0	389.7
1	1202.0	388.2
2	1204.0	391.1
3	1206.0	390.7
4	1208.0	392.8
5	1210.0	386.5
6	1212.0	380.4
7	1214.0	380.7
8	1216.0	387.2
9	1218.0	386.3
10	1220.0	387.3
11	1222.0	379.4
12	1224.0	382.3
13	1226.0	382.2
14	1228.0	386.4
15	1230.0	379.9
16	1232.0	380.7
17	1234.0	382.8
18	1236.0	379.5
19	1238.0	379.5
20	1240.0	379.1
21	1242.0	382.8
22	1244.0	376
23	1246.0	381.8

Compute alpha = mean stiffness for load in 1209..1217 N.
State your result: 384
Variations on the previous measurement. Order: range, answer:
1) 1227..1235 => 382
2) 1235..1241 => 379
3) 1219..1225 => 383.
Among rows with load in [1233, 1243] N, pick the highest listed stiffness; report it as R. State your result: 382.8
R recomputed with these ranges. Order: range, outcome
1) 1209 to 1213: 386.5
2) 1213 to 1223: 387.3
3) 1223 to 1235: 386.4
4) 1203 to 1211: 392.8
